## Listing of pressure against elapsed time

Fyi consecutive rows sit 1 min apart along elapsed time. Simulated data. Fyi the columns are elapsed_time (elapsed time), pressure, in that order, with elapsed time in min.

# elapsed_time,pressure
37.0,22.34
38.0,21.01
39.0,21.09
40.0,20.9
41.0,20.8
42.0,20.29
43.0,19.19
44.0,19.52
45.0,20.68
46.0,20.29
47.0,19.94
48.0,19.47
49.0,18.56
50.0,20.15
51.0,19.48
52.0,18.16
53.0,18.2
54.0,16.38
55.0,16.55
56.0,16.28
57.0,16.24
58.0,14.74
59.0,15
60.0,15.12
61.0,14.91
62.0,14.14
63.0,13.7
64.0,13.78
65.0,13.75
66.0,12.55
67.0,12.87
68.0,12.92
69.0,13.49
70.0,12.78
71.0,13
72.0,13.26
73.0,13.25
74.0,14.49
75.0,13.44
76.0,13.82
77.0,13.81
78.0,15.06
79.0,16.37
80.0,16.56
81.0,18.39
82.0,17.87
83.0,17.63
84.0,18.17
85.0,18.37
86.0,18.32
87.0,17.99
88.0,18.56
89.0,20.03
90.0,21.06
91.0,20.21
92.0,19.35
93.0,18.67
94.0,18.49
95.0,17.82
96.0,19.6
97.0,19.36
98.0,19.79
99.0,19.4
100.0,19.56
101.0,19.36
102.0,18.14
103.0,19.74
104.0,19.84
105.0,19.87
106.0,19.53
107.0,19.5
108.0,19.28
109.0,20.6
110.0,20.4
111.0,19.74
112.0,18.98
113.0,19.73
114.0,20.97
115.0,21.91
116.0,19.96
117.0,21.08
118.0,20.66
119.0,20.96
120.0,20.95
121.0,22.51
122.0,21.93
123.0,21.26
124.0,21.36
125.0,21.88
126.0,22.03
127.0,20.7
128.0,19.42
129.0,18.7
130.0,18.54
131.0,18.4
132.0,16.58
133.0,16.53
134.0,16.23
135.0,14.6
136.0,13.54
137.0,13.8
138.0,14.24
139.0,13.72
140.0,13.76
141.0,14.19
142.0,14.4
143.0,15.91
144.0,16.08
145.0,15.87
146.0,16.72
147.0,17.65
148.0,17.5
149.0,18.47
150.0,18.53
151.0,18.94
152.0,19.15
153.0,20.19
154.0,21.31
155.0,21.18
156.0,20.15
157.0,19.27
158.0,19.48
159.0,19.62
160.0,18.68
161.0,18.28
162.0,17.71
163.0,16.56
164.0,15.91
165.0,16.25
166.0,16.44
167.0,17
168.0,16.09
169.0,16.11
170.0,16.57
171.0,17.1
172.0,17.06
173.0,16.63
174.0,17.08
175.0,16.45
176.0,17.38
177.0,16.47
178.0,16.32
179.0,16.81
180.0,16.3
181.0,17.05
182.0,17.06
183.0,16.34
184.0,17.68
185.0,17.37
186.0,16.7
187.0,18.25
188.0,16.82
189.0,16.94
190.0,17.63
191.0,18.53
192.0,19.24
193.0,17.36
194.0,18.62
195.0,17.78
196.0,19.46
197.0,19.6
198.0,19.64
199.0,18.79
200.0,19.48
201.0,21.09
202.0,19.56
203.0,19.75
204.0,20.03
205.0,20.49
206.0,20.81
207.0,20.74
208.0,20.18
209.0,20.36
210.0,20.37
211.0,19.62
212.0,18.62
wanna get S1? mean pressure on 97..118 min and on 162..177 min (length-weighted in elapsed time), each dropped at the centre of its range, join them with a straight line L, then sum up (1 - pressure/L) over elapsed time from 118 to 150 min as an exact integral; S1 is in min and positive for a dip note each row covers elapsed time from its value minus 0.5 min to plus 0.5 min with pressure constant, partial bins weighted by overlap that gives 1.4 min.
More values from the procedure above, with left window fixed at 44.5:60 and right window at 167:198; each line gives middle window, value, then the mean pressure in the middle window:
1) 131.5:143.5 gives 1.9 min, 14.8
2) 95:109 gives -1.4 min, 19.4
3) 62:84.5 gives 4.1 min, 14.6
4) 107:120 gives -2.0 min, 20.3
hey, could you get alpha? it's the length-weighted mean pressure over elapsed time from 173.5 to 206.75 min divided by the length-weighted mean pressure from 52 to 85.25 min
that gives 1.20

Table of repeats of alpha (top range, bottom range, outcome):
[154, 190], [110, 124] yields 0.84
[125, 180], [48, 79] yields 1.15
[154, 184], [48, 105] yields 1.04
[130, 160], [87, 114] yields 0.88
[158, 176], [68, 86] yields 1.12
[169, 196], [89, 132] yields 0.86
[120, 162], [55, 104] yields 1.10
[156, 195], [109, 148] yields 0.95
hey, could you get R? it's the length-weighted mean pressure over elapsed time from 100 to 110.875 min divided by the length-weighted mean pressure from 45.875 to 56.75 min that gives 1.07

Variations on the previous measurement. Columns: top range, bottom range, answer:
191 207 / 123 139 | 1.10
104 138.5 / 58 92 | 1.23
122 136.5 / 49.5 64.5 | 1.15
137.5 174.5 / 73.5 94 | 0.99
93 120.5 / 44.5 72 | 1.24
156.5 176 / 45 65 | 1.02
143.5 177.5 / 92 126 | 0.88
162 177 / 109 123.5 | 0.80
